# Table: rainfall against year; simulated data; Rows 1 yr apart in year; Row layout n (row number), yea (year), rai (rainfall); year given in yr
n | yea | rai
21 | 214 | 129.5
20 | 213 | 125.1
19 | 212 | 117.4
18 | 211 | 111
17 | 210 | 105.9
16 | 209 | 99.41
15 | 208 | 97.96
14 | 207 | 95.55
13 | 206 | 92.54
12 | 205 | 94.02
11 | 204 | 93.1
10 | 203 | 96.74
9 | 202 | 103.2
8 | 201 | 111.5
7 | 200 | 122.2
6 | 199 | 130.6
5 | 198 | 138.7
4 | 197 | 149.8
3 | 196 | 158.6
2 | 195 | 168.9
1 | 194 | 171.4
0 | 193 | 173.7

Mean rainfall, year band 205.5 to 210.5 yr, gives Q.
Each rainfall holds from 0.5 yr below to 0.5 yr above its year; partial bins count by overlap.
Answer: 98.3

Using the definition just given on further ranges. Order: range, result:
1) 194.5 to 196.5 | 164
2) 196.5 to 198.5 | 144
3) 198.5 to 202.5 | 117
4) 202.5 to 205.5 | 94.6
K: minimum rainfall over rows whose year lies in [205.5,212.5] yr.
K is 92.54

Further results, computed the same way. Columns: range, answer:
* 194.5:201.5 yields 111.5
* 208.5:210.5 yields 99.41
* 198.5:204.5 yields 93.1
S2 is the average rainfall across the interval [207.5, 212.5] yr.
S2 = 106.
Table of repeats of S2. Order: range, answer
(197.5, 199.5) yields 135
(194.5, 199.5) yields 149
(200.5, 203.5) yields 104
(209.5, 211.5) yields 108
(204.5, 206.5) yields 93.3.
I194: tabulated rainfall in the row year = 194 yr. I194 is 171.4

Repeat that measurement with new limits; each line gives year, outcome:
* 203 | 96.74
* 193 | 173.7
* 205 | 94.02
